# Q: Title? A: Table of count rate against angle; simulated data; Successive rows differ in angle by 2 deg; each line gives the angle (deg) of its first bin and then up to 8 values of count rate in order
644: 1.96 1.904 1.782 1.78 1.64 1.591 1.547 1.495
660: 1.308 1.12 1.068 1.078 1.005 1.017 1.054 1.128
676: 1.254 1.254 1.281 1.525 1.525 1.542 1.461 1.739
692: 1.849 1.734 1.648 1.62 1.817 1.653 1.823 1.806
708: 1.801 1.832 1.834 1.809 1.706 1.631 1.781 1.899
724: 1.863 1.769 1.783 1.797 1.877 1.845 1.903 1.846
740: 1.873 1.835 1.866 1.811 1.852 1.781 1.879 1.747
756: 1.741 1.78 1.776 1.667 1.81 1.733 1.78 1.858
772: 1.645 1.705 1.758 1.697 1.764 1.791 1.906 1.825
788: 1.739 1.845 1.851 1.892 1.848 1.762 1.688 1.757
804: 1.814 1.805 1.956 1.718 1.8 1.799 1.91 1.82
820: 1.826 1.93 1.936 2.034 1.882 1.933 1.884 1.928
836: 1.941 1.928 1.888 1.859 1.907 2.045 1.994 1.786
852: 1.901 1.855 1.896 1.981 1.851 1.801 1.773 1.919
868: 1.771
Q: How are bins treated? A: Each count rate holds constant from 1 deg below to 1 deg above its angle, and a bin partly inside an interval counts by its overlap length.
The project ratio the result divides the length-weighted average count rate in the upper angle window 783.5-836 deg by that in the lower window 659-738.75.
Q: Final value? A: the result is 1.17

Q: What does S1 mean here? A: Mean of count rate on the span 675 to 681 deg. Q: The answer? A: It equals 1.26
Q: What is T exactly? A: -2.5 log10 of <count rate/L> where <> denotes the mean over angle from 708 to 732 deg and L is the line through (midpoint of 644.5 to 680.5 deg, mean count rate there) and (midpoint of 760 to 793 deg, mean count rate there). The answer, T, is -0.15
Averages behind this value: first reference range 1.36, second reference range 1.77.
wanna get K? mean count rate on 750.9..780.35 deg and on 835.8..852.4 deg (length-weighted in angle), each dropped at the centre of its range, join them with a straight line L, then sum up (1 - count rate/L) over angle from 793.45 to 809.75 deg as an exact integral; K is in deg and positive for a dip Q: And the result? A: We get 0.2 deg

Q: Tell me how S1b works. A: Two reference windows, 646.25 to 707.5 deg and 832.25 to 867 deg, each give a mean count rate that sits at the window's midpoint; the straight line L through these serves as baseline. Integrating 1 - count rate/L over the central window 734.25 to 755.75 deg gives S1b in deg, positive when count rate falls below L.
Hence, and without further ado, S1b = -2.5 deg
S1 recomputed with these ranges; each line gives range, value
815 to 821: 1.85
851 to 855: 1.88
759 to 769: 1.75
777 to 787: 1.8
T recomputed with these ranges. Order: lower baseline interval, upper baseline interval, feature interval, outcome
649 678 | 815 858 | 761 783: -0.04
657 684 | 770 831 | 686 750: -0.24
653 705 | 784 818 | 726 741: -0.15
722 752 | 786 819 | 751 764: 0.04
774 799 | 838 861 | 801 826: 0.00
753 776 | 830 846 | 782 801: 0.00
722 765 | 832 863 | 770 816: 0.04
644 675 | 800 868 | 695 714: -0.17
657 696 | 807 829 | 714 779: -0.12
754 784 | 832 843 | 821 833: -0.03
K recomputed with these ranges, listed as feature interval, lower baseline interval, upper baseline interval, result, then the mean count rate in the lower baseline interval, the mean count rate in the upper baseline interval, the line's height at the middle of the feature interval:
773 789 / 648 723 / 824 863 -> -0.1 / 1.53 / 1.91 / 1.76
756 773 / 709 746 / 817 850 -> 0.9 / 1.82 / 1.92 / 1.85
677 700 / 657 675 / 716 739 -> -3.0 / 1.14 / 1.81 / 1.39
